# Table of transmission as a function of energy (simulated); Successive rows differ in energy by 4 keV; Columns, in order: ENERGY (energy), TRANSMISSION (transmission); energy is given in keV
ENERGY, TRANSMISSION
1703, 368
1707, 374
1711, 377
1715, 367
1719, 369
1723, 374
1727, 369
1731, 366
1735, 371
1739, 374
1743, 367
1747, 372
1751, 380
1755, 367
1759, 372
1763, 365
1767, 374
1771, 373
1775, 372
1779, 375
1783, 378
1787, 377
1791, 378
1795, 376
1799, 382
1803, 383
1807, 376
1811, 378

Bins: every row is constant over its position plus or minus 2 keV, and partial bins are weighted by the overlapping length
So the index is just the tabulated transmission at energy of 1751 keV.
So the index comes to 380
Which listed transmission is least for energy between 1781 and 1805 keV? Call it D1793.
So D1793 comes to 376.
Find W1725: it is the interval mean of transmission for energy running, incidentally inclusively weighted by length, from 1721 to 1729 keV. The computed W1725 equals 372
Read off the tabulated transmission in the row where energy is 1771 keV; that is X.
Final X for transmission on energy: 373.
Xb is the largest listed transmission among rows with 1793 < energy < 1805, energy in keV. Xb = 383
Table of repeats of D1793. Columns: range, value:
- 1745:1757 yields 367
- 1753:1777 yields 365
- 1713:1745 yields 366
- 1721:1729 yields 369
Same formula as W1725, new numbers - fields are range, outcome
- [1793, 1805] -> 380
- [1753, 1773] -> 370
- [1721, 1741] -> 371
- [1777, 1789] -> 377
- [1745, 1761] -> 373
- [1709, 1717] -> 372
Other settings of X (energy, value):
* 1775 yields 372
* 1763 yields 365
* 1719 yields 369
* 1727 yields 369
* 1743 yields 367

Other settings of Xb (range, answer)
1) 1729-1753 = 380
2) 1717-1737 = 374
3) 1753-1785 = 378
